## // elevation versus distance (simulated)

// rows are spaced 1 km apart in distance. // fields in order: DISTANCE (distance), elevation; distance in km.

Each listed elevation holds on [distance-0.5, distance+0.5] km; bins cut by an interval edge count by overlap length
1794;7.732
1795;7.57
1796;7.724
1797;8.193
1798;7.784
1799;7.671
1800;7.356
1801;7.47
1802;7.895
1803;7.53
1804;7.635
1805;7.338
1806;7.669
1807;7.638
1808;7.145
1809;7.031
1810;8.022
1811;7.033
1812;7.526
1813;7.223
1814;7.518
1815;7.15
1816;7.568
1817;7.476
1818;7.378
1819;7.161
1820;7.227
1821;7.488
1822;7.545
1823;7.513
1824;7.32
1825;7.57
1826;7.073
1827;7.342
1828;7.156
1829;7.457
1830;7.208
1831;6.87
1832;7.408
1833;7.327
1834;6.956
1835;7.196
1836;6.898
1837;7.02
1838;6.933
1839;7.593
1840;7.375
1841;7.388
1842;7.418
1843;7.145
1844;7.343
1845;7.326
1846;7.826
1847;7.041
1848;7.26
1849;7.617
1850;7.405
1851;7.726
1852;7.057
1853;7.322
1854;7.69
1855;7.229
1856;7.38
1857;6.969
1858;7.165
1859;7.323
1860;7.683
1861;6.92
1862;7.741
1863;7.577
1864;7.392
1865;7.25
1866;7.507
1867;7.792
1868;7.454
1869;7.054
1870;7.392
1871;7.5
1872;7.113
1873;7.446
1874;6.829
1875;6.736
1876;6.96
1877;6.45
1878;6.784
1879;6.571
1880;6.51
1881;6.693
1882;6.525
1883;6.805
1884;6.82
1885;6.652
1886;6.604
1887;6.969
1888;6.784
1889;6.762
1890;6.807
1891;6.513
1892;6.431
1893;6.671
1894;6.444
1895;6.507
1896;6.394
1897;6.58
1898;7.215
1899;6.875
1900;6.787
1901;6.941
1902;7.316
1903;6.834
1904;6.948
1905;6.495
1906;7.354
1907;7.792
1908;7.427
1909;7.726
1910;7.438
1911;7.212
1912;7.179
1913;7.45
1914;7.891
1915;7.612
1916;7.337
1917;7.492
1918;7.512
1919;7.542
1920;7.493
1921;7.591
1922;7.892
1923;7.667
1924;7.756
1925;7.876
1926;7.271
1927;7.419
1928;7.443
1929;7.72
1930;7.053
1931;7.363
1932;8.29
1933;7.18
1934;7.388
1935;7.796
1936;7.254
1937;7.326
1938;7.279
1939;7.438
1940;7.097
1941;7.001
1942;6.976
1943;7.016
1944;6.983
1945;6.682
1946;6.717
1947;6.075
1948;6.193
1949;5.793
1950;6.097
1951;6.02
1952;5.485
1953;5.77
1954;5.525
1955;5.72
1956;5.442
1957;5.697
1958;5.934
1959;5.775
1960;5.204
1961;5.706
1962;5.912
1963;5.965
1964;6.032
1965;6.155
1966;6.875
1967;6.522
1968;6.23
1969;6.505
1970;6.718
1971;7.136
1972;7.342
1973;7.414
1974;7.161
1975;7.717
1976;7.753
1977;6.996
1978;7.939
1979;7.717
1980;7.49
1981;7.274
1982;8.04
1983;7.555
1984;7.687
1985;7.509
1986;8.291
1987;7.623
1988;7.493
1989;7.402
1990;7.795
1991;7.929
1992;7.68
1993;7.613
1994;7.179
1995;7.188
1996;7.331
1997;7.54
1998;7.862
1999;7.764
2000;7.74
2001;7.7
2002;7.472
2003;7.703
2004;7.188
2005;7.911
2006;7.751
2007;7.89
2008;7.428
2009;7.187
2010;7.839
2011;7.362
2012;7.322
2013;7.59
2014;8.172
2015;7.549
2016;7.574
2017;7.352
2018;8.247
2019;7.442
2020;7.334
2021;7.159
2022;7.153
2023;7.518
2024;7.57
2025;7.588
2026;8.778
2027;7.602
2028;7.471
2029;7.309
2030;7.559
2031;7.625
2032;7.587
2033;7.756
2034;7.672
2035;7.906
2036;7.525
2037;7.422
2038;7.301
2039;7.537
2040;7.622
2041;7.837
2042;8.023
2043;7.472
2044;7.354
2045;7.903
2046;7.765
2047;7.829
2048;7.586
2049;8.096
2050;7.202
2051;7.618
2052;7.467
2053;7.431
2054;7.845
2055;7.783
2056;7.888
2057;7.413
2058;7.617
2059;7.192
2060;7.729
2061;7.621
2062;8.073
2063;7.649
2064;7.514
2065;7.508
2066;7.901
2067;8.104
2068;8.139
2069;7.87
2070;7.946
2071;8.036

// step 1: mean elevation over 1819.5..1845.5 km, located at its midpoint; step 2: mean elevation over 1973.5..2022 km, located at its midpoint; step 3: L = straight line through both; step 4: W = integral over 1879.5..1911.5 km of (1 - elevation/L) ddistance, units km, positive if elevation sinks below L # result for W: 2.3 km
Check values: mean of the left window 7.27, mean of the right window 7.59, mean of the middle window 6.87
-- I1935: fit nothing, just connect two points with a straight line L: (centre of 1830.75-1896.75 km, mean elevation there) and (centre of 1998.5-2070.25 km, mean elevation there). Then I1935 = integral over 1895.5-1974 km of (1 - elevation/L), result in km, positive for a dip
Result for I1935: 4.6 km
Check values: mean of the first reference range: 7.09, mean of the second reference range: 7.65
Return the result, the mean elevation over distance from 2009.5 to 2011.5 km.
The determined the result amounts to 7.6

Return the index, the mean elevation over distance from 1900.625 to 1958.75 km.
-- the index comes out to 7.03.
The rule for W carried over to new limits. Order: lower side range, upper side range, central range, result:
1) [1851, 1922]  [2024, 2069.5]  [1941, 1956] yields 2.3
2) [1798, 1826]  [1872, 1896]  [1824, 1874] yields -1.8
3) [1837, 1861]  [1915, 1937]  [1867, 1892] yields 1.8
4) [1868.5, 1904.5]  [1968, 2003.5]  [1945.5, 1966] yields 4.0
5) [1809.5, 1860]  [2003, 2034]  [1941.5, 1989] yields 5.3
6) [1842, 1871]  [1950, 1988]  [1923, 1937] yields -1.2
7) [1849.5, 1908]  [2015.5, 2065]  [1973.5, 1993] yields -0.6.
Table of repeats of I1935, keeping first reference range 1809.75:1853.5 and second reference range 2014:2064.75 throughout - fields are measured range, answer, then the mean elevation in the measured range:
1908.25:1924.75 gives -0.2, 7.55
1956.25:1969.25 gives 2.6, 6.02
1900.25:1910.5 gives 0.3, 7.22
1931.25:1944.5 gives 0.3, 7.31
